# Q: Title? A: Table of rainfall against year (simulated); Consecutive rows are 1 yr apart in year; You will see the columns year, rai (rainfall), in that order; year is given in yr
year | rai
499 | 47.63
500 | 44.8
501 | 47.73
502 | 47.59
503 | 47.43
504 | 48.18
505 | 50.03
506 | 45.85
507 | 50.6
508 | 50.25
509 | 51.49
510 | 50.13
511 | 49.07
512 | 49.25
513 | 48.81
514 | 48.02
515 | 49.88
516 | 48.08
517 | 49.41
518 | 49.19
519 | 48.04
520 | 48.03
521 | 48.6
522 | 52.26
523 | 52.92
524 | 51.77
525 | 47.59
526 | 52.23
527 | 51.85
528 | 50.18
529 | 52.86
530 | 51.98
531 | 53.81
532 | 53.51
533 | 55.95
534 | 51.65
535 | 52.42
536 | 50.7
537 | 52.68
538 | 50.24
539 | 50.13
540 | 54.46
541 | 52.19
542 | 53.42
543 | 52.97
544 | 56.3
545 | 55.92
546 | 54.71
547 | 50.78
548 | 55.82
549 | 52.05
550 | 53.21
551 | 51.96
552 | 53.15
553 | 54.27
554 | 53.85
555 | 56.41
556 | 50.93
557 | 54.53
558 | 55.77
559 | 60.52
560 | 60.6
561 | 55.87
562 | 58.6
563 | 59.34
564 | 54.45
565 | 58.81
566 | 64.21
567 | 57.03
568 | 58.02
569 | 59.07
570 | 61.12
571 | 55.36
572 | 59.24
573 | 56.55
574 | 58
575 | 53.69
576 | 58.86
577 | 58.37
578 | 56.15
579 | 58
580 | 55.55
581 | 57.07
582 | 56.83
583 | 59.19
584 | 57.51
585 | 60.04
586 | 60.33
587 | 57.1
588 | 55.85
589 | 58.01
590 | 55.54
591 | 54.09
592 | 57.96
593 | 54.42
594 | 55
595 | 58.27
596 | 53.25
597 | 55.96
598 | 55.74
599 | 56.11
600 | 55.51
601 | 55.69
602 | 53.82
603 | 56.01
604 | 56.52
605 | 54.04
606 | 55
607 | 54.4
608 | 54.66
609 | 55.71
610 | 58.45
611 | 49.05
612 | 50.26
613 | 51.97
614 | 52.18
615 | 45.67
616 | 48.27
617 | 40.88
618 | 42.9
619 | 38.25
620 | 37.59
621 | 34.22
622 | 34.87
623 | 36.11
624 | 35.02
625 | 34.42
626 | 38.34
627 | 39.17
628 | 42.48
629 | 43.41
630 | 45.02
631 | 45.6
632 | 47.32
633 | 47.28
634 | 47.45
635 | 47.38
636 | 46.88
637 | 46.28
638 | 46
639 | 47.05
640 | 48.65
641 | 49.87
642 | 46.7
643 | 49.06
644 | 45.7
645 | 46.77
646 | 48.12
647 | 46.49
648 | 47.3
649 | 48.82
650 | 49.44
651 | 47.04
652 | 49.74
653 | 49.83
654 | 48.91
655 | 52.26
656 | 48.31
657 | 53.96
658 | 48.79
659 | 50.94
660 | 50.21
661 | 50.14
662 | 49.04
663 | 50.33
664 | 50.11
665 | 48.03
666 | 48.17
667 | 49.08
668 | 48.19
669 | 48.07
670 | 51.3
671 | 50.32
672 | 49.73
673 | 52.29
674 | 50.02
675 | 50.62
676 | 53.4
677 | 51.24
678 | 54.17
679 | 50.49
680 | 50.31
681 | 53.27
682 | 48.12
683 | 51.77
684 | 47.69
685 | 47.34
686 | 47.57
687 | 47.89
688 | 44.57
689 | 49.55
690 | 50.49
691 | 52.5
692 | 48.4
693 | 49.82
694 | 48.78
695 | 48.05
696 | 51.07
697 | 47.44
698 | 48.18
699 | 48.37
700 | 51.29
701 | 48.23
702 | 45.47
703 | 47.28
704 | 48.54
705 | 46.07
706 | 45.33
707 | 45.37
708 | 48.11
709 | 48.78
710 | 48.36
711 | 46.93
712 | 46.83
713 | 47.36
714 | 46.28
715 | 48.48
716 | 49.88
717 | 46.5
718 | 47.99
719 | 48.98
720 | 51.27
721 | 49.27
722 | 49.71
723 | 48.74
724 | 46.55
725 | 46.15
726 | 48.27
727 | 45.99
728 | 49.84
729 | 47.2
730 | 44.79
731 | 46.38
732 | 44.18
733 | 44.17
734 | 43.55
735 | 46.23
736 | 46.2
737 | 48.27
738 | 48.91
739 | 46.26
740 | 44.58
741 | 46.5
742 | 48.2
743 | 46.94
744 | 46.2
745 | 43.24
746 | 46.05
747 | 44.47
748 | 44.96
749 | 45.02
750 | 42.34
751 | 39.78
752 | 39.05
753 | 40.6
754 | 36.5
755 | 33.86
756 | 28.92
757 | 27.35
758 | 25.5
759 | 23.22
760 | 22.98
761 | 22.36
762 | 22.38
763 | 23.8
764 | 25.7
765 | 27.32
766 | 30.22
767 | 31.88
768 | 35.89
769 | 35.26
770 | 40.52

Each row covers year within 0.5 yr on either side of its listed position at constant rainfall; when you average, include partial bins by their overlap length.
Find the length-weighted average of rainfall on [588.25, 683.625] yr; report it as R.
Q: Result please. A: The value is 49.2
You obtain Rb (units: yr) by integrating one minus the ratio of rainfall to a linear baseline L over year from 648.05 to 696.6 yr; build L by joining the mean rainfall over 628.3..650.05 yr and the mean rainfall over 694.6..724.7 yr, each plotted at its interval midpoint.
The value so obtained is -2.3 yr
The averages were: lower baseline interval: 47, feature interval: 49.8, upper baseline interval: 48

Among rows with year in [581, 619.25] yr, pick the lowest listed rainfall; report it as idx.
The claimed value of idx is 38.25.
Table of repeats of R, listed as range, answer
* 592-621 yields 51.8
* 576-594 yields 57.2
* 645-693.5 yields 49.6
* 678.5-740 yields 47.9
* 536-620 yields 54.8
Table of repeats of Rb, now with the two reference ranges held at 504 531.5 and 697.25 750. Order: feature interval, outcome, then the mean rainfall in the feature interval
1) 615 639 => 3.1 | 42.1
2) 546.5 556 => -0.7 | 53.4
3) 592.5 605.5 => -1.7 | 55.4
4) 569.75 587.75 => -3.1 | 57.6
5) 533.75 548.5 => -1.0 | 53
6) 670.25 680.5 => -0.8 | 51.3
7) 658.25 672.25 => -0.5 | 49.5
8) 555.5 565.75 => -1.6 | 57.1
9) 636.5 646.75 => 0.2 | 47.4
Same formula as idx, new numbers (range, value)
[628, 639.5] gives 42.48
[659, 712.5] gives 44.57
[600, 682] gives 34.22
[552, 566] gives 50.93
